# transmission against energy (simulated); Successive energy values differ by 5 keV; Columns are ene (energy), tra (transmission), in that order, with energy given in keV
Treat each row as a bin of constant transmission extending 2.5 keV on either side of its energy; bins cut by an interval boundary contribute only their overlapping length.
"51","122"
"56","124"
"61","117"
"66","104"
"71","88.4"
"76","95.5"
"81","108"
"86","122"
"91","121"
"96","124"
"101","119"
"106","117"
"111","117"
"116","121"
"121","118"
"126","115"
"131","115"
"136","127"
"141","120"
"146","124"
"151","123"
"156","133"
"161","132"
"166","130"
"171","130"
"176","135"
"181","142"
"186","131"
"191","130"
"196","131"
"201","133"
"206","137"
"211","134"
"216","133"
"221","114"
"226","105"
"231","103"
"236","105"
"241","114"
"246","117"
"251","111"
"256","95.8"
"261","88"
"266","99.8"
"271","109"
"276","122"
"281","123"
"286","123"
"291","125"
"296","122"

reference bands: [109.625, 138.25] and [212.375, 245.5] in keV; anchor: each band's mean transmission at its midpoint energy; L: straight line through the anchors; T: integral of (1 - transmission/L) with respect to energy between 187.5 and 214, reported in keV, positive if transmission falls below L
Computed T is -4.2 keV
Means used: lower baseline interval 119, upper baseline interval 113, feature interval 133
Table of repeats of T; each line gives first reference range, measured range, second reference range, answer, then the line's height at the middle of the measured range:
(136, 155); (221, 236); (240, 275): 0.6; 110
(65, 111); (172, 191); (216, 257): -4.1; 111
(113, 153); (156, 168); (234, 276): -1.5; 117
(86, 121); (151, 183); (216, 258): -4.9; 115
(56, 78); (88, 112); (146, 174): -1.5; 113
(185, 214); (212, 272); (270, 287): 8.3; 126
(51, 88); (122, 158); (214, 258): -4.0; 110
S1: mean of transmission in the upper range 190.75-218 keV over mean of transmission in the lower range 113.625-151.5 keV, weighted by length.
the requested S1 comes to 1.1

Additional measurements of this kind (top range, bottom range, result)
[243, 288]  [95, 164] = 0.90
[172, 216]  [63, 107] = 1.21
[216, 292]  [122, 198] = 0.87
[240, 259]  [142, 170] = 0.85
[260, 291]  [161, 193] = 0.85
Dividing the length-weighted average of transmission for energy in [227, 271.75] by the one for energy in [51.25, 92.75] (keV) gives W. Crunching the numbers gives 0.9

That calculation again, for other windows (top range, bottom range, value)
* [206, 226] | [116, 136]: 1.06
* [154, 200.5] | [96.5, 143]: 1.12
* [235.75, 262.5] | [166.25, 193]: 0.79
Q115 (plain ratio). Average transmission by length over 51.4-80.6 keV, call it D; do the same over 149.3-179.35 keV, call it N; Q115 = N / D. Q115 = 1.22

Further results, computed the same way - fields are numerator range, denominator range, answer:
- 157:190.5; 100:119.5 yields 1.12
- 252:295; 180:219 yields 0.83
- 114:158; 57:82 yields 1.17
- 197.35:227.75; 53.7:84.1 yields 1.19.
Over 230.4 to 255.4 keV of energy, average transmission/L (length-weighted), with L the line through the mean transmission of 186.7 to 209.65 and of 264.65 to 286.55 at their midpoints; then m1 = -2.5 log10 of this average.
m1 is 0.124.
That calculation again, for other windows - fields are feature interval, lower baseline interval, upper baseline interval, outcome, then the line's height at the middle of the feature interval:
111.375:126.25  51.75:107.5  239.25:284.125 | -0.06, 112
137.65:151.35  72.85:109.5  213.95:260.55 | -0.09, 113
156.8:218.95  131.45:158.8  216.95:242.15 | -0.14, 117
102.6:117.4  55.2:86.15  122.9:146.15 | -0.03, 115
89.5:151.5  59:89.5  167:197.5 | -0.02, 118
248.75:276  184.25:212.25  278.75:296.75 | 0.22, 126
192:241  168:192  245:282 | 0.01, 122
